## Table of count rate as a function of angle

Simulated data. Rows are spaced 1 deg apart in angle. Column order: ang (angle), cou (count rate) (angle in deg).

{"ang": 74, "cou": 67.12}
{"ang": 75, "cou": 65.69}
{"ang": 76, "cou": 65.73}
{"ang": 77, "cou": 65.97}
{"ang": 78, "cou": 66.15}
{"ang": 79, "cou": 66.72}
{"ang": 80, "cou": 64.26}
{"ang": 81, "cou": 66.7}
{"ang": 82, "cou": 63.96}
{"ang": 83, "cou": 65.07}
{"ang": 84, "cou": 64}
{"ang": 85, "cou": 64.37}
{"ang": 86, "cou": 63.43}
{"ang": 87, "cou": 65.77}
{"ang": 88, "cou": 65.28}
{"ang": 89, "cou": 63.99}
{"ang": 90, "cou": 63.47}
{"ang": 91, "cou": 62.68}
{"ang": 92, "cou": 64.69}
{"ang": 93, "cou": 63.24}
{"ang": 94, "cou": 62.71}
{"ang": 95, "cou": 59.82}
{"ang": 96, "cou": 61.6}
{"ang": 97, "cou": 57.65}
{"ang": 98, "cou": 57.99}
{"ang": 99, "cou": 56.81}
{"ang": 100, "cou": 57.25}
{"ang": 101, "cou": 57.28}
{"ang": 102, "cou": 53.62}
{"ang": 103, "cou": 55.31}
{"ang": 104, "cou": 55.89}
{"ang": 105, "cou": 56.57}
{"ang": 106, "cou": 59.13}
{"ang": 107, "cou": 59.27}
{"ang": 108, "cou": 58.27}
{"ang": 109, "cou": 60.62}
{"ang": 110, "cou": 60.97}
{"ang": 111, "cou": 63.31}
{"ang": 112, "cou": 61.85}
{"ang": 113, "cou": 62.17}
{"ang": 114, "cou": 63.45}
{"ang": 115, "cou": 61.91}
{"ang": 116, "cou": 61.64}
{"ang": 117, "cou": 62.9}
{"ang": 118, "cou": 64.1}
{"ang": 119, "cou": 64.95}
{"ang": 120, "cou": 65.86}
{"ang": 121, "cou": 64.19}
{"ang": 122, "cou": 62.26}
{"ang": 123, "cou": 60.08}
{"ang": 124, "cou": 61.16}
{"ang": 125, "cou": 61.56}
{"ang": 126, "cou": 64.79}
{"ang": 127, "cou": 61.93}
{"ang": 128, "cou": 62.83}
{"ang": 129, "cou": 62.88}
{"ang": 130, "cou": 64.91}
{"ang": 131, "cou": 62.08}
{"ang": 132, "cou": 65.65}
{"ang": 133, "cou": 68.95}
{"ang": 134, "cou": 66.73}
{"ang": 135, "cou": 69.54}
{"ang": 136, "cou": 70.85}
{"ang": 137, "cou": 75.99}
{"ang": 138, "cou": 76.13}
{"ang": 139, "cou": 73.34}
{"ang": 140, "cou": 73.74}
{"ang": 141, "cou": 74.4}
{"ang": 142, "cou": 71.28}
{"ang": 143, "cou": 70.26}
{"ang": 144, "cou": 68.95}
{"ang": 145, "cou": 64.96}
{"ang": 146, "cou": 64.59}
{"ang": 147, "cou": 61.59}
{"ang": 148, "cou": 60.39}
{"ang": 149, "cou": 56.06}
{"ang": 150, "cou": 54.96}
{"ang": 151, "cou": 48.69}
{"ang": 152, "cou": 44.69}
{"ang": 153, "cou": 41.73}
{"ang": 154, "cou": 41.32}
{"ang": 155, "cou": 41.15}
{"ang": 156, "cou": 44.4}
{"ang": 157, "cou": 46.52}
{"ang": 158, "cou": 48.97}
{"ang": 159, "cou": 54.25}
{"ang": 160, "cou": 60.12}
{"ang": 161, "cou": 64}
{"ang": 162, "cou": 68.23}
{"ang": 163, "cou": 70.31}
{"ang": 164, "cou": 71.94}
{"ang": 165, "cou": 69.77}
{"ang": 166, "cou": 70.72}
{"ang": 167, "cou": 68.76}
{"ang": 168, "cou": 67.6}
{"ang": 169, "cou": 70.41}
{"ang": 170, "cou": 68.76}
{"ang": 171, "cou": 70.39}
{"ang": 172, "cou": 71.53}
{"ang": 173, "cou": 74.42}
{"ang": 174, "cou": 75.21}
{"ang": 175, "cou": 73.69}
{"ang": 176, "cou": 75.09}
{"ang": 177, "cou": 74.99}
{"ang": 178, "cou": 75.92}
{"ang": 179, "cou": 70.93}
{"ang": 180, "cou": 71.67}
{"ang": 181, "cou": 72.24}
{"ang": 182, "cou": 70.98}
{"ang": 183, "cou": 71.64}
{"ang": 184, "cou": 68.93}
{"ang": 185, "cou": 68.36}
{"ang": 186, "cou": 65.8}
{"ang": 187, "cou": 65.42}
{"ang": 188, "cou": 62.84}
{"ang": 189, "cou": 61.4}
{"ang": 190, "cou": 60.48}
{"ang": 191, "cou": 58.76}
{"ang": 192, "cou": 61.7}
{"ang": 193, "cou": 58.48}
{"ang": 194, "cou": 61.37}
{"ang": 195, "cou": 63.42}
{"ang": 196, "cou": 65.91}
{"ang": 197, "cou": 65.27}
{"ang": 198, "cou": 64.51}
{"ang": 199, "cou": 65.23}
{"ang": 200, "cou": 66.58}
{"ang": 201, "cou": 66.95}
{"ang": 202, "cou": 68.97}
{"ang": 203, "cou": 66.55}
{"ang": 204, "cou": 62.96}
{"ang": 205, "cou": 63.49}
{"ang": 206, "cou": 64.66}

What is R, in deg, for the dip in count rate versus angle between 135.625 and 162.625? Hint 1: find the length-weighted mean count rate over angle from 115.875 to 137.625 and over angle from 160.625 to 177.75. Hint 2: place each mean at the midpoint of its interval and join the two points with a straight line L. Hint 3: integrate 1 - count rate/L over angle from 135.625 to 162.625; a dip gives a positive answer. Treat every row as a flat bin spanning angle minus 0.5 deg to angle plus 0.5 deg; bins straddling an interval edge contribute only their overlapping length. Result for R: 3.15 deg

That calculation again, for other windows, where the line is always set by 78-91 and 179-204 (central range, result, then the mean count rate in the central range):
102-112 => 0.96 deg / 58.7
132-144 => -1.17 deg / 71.5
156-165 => 0.72 deg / 60.2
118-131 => 0.39 deg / 63.1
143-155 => 1.83 deg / 55.3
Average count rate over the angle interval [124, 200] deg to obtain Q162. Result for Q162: 64.8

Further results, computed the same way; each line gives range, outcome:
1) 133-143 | 72.2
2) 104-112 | 59.6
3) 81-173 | 62.4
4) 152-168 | 57.4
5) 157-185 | 68.9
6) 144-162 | 53.7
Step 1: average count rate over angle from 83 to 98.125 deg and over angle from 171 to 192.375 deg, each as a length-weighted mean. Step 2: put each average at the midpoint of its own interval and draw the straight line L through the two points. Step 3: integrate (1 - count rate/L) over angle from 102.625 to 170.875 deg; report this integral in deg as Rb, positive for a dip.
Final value 3.8 deg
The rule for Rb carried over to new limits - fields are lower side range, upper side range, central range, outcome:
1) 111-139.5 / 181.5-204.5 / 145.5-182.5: 1.04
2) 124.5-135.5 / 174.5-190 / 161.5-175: -0.47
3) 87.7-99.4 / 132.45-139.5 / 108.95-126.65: 1.21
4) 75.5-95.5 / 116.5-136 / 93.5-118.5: 1.80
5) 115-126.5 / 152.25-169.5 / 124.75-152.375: -1.87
